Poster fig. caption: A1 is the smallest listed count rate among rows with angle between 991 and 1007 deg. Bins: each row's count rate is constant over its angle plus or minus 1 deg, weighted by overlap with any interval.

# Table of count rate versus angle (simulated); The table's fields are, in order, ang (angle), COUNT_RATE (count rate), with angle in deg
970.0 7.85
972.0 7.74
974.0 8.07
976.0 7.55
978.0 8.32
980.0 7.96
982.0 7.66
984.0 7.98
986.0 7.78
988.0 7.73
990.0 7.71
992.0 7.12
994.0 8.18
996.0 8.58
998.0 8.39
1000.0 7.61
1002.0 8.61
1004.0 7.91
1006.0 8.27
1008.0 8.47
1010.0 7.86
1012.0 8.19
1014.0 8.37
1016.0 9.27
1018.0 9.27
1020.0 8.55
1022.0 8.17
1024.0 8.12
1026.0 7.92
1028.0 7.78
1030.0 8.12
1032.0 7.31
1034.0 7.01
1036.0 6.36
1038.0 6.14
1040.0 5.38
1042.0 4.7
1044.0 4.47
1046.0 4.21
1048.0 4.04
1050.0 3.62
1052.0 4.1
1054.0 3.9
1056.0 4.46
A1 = 7.12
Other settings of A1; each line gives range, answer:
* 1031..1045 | 4.47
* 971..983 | 7.55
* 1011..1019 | 8.19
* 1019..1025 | 8.12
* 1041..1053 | 3.62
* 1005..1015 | 7.86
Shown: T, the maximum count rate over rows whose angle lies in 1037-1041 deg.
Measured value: 6.14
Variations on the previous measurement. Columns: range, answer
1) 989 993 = 7.71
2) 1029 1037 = 8.12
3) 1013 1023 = 9.27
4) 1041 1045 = 4.7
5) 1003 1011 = 8.47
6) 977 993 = 8.32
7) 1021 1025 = 8.17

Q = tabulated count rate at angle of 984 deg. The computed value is 7.98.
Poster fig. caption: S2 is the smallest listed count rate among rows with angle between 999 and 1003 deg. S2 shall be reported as 7.61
